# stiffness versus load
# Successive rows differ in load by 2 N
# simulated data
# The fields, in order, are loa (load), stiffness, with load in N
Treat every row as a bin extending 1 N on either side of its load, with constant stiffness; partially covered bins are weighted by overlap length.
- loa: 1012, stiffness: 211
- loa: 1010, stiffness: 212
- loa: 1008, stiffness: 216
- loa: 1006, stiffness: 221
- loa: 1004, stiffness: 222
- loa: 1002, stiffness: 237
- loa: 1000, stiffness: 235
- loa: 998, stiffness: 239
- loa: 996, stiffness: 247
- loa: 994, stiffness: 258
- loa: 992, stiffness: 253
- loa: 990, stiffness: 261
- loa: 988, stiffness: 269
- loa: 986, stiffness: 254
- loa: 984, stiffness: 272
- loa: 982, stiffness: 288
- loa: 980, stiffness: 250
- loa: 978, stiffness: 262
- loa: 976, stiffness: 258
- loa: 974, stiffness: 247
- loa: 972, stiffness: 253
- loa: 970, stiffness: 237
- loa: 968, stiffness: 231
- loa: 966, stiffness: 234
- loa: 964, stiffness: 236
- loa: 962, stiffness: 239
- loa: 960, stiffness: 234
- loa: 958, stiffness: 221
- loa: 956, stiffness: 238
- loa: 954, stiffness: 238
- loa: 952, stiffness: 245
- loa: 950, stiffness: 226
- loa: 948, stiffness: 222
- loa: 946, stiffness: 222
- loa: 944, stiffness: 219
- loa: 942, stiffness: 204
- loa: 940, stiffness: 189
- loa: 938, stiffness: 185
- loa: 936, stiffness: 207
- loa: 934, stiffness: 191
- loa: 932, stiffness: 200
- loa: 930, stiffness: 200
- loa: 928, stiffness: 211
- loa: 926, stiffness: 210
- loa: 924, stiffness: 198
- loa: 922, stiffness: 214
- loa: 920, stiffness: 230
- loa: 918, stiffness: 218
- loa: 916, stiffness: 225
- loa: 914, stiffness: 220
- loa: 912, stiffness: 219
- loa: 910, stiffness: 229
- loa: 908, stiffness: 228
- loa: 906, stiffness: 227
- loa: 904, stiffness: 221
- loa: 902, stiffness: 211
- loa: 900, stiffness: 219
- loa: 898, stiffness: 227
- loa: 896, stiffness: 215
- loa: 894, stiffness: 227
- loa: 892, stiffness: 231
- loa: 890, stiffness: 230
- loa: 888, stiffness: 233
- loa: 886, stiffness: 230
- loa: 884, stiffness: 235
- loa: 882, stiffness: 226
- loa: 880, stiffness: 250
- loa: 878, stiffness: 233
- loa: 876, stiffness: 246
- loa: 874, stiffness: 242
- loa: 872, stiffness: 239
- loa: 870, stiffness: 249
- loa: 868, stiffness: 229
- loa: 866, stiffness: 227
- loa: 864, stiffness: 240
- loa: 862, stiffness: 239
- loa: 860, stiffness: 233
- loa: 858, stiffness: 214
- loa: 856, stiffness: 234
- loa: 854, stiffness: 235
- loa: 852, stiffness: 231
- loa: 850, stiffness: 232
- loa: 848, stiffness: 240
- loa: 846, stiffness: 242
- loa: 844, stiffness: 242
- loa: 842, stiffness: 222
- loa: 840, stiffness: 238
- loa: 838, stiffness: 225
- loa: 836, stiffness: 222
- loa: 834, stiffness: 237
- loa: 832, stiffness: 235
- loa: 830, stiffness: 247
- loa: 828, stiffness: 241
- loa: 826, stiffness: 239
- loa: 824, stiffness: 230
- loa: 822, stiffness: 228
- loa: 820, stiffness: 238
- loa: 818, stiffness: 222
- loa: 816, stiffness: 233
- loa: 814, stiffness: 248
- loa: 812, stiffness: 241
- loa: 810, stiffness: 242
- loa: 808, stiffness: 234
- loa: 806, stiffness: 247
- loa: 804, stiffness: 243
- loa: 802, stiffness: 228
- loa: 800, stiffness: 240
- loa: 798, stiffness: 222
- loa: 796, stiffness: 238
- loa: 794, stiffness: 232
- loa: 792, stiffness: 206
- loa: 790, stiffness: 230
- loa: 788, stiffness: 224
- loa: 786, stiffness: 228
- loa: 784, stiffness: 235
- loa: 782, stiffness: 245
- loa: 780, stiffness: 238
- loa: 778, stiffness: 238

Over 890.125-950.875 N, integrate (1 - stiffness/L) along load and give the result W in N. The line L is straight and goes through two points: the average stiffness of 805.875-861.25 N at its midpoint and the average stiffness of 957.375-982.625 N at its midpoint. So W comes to 6.6 N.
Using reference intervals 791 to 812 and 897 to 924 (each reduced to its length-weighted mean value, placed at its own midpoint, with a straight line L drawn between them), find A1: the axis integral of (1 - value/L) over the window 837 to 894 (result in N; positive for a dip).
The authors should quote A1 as -2.04 N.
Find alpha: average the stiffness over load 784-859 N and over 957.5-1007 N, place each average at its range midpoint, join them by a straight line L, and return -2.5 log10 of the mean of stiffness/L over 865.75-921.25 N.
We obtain 0.05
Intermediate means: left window 233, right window 247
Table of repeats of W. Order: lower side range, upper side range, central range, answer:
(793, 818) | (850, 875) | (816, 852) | 0.23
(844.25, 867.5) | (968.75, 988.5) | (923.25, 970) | 6.33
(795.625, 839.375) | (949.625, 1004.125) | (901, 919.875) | 1.52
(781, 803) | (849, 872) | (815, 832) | -0.25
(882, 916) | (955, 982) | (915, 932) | 1.40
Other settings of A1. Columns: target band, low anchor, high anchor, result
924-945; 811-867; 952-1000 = 3.7 N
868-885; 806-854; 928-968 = -0.8 N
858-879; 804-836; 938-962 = -0.4 N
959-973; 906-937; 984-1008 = -0.3 N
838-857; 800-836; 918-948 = -0.5 N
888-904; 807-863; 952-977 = 0.9 N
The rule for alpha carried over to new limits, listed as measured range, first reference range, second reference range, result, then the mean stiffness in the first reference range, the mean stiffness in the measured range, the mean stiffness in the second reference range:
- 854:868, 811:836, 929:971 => 0.00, 236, 231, 220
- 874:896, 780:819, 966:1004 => 0.04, 234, 234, 252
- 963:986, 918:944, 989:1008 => -0.11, 204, 252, 240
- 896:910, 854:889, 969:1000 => 0.09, 235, 222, 256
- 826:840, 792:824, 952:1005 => 0.01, 235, 235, 247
